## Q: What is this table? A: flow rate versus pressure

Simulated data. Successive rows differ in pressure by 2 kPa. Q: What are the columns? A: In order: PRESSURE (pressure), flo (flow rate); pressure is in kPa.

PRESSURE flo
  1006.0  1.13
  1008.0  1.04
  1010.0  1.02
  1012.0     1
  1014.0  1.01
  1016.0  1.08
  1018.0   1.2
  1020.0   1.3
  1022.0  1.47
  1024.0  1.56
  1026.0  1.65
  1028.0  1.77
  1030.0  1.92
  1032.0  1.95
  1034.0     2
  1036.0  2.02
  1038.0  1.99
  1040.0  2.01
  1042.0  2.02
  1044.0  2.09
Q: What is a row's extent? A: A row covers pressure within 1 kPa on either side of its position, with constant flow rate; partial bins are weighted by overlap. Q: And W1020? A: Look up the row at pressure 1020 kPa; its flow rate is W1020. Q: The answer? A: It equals 1.3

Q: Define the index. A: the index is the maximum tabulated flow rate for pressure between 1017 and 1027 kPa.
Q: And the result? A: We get 1.65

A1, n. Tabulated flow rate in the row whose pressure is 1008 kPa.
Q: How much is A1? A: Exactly 1.04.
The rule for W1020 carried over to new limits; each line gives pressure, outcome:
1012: 1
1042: 2.02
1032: 1.95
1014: 1.01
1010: 1.02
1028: 1.77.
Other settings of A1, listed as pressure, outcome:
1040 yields 2.01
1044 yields 2.09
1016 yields 1.08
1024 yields 1.56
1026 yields 1.65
